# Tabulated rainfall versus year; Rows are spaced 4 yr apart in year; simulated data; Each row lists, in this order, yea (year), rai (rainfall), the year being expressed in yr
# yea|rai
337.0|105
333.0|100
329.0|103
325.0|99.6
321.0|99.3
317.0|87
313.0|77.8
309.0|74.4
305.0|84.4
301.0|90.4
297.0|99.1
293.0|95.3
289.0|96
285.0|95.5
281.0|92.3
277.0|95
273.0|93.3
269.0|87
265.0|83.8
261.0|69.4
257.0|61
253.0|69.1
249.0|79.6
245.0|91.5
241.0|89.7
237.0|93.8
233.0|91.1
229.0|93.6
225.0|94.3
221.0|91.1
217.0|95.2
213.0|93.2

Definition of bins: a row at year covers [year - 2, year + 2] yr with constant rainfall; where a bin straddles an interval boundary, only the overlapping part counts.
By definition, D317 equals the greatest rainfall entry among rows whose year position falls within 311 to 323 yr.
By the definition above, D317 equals 99.3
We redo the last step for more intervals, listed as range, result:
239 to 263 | 91.5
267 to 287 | 95.5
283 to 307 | 99.1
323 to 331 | 103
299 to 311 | 90.4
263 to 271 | 87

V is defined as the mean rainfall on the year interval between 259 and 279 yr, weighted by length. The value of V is 85.7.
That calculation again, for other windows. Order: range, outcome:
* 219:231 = 93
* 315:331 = 97.2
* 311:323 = 88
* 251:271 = 74.1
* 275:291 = 94.7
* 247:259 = 69.9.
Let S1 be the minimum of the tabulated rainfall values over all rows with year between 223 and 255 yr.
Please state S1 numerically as 69.1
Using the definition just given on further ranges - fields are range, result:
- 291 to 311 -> 74.4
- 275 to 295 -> 92.3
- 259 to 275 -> 69.4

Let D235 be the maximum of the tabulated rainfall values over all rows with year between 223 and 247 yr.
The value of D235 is 94.3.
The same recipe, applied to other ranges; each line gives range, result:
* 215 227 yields 95.2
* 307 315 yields 77.8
